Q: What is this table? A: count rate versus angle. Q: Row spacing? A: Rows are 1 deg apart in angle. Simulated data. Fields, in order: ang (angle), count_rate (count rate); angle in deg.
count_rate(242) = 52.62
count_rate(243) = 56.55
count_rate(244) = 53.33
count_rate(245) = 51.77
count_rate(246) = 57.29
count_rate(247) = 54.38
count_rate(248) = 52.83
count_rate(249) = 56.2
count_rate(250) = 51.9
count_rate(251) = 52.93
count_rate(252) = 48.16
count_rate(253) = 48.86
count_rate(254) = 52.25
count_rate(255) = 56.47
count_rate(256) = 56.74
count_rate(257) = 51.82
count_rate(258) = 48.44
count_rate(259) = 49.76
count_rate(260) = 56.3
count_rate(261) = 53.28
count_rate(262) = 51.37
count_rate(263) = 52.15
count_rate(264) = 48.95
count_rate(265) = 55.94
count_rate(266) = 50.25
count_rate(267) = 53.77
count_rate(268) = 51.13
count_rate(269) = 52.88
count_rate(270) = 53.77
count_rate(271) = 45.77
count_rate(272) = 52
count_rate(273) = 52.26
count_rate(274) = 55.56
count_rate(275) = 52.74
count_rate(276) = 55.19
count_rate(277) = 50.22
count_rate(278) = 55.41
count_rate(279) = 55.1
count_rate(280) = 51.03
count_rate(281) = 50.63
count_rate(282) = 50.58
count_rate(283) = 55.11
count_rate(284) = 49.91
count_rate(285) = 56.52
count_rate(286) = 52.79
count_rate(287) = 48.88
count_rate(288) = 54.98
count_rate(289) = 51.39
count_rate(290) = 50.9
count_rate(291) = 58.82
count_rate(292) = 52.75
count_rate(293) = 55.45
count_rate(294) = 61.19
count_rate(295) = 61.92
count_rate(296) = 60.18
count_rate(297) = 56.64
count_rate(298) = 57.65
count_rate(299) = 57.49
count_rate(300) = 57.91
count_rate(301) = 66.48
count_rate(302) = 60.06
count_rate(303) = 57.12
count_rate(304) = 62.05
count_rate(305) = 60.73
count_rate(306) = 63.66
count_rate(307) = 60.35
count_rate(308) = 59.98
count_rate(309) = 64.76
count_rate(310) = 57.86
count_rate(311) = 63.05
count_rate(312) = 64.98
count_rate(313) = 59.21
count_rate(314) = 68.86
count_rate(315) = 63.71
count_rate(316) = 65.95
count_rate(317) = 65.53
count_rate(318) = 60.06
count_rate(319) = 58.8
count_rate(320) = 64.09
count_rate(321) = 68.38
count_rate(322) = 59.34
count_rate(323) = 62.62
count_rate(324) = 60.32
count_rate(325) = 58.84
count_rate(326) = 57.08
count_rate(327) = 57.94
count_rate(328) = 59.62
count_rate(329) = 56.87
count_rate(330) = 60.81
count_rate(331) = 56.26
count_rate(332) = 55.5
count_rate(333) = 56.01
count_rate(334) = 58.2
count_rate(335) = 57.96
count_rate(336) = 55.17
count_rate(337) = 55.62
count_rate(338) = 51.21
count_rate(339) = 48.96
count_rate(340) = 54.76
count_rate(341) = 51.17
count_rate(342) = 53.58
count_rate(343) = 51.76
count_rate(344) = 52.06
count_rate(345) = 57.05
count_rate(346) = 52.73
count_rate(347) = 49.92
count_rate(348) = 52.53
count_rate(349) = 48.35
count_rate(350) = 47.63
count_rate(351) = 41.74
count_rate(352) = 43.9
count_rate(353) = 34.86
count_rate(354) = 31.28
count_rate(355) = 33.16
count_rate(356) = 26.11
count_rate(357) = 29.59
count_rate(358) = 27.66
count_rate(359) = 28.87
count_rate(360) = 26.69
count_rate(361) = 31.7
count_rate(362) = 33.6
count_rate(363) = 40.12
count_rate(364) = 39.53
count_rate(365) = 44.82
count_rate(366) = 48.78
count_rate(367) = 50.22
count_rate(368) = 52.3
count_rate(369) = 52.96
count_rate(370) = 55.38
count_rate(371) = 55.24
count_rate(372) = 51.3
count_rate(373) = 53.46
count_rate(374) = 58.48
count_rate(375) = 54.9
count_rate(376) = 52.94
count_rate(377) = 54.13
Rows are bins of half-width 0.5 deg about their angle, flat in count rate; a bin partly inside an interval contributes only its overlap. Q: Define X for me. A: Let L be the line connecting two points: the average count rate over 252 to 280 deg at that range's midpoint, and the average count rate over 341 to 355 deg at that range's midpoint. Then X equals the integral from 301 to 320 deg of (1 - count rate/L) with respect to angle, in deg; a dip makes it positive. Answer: -4.9 deg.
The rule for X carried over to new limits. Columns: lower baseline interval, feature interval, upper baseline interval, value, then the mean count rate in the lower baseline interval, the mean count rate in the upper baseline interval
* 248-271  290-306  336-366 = -3.50 deg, 52.3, 43.1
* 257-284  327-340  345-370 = -3.51 deg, 52.2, 41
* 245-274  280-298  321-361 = -1.15 deg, 52.5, 49.3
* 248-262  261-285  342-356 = -0.56 deg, 52.5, 45.5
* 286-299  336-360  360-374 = 2.30 deg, 55.8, 46.6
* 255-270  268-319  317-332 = -0.66 deg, 52.5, 60.1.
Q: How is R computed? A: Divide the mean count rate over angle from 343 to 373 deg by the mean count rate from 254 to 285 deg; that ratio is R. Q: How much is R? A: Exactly 0.82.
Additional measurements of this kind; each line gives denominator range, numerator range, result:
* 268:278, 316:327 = 1.18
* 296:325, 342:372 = 0.70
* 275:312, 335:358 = 0.82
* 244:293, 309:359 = 1.02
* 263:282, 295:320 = 1.17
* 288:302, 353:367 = 0.60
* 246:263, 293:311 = 1.14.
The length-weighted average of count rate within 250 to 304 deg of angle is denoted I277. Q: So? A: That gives 53.9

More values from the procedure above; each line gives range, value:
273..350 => 57.1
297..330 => 61.2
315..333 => 60.4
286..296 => 55.3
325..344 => 55.5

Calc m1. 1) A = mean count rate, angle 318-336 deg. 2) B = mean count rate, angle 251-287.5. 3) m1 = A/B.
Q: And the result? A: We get 1.13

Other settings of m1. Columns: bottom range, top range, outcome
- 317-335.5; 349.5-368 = 0.62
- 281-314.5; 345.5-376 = 0.75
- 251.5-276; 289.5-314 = 1.15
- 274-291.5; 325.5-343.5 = 1.05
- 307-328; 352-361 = 0.49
